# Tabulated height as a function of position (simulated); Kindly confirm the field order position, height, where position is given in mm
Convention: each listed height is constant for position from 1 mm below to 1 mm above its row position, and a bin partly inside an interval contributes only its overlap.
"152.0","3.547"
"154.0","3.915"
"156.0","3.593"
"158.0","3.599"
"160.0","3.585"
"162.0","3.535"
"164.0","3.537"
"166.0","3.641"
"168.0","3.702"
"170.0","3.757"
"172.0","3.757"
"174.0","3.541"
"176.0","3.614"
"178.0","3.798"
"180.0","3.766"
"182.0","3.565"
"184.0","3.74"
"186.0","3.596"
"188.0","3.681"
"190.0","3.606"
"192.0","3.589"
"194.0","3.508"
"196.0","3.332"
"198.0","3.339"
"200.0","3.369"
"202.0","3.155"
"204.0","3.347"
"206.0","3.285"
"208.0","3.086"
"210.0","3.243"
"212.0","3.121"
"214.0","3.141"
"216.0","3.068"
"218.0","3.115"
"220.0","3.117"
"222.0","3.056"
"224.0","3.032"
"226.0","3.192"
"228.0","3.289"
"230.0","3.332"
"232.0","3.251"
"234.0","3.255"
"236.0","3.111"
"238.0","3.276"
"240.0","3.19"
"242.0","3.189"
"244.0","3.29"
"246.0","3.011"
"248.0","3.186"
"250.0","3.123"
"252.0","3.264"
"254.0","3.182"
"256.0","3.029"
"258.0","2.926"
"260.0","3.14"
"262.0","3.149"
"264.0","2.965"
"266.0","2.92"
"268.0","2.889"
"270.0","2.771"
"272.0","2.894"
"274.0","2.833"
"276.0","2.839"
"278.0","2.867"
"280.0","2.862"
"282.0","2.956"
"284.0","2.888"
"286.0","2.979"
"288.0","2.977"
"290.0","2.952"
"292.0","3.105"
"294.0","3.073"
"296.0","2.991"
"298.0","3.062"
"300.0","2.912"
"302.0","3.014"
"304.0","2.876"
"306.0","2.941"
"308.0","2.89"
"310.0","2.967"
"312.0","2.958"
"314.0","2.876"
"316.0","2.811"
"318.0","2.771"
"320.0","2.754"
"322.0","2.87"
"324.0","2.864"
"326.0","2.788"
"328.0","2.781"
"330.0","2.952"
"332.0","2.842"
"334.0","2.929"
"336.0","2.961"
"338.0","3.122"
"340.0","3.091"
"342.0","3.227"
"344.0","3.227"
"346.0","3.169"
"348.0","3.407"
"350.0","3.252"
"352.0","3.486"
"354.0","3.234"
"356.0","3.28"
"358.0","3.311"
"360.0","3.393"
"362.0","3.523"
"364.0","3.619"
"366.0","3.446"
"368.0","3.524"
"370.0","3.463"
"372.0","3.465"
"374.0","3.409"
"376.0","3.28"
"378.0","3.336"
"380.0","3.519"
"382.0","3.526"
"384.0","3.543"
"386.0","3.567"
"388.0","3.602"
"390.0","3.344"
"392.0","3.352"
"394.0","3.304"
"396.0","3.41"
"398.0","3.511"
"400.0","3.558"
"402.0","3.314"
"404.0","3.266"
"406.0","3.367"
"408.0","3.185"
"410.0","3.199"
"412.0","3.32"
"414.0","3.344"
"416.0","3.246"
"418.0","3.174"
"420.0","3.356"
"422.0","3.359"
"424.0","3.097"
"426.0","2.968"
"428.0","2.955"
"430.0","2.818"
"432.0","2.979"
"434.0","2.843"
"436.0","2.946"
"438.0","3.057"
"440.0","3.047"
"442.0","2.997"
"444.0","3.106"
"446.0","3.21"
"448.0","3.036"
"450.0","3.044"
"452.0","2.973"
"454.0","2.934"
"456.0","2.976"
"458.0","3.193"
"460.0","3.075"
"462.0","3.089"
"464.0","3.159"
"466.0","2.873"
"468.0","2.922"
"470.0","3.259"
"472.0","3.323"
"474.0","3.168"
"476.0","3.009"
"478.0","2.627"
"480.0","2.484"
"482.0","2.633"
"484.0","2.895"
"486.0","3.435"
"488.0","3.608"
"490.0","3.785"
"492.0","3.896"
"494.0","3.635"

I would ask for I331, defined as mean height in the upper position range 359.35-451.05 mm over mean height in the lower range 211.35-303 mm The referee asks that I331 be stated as 1.07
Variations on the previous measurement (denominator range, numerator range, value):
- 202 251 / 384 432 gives 1.03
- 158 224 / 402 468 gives 0.90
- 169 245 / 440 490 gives 0.91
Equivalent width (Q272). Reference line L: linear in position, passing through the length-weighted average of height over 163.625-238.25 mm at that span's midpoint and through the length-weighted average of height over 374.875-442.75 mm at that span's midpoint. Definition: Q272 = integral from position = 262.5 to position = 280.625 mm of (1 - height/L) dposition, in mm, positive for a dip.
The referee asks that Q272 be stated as 2.5 mm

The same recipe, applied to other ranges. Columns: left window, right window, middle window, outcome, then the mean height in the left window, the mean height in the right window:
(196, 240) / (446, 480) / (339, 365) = -1.8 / 3.2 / 3.03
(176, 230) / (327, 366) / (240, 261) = 1.1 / 3.36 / 3.21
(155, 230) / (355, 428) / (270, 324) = 7.7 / 3.43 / 3.37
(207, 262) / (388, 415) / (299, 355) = 4.6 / 3.16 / 3.35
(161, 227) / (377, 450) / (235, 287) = 5.2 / 3.42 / 3.24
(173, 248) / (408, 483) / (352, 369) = -1.5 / 3.33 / 3.05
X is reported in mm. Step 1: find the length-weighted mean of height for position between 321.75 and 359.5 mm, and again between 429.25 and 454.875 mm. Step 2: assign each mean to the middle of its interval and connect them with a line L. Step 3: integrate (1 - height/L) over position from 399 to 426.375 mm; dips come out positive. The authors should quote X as -2.20 mm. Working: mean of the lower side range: 3.1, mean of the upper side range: 3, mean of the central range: 3.27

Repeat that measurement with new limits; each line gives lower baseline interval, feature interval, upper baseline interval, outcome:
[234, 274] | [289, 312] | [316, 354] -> 0.5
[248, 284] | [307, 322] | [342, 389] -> 1.5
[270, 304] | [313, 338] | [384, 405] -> 2.1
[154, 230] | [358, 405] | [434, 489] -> -4.3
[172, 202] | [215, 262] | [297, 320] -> 1.8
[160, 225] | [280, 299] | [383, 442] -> 2.0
